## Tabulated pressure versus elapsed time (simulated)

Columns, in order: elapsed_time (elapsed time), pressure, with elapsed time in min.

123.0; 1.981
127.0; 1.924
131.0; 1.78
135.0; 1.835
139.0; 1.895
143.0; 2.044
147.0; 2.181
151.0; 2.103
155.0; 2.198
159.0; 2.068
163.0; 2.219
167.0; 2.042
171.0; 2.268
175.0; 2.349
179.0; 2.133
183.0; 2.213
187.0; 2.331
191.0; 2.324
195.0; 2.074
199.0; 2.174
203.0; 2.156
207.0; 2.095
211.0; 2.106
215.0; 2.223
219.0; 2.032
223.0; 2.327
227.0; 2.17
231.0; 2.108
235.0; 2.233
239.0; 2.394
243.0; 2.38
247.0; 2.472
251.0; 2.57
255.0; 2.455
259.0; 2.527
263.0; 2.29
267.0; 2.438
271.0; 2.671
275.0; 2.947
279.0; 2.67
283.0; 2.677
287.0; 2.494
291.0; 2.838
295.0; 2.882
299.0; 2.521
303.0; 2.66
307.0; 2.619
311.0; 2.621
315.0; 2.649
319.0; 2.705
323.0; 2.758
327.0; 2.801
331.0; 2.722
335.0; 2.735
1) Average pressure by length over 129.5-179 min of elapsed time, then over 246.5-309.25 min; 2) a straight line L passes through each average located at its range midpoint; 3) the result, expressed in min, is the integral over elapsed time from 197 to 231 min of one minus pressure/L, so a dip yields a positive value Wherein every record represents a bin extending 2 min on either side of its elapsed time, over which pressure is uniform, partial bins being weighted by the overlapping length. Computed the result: 2.7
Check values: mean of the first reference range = 2.09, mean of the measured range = 2.16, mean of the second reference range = 2.61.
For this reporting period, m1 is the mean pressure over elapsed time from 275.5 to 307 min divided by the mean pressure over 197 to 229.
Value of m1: 1.2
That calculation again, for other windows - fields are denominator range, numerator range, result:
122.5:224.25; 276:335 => 1.27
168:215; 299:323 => 1.20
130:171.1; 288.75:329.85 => 1.32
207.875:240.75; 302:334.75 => 1.23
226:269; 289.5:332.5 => 1.14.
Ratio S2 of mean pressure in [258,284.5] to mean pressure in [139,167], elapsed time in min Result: 1.23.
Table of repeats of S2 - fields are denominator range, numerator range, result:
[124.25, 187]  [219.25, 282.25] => 1.17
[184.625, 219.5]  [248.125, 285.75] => 1.19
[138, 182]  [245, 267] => 1.15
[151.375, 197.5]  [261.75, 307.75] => 1.21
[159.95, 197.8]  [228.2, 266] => 1.08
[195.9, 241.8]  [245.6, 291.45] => 1.18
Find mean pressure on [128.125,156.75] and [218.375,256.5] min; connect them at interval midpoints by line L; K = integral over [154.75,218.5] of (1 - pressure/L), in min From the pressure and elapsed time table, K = -1.0 min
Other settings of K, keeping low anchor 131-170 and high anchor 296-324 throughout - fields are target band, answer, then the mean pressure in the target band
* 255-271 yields 0.1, 2.45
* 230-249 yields 0.5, 2.33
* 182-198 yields -0.2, 2.23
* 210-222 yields 0.8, 2.14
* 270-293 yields -1.6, 2.72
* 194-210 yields 0.9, 2.13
